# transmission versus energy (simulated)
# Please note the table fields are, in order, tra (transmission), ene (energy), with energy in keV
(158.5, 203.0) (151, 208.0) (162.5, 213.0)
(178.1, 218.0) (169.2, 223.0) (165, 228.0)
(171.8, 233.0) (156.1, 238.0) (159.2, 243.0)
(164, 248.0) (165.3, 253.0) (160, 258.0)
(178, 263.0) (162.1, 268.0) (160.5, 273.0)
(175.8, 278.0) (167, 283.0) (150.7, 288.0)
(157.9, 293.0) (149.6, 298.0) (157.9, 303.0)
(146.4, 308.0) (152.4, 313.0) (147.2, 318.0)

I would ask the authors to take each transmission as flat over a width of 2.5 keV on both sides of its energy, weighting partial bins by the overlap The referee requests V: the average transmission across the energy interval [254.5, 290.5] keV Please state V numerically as 165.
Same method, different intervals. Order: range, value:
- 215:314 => 163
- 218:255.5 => 165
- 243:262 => 164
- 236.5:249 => 160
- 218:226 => 172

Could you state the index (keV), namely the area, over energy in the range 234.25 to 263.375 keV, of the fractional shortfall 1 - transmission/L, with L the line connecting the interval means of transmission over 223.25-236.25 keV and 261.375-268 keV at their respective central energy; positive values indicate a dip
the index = 1.21 keV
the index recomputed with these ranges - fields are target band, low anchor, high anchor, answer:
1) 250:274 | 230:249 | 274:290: -0.3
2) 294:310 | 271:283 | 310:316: 0.5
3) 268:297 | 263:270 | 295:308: -0.2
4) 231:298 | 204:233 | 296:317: -2.2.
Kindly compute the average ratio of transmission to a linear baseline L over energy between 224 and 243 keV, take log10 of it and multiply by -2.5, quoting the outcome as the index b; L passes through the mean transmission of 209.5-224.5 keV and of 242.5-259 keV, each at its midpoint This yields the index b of 0.01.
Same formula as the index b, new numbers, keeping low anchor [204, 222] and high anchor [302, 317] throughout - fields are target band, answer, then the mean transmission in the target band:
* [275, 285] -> -0.107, 171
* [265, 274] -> -0.041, 162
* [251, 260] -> -0.030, 163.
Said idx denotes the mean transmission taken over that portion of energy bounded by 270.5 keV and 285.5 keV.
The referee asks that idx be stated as 168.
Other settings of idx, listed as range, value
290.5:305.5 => 155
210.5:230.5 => 169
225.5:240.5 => 164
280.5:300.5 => 156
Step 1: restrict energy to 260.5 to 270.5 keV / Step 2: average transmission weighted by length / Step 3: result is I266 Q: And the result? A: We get 170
